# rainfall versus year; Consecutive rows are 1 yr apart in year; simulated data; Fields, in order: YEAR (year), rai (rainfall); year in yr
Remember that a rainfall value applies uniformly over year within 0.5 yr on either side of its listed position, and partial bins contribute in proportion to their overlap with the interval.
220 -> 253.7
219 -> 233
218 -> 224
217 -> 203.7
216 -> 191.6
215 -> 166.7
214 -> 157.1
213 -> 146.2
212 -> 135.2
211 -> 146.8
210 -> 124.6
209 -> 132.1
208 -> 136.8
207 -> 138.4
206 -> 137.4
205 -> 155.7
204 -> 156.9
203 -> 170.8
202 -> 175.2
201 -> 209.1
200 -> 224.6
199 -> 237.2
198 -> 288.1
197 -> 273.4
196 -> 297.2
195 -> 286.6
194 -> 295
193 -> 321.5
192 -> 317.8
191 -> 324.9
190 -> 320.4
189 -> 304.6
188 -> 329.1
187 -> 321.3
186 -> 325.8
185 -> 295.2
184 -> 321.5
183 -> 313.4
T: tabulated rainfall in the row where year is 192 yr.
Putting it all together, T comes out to 317.8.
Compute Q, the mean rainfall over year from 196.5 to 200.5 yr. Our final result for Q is 256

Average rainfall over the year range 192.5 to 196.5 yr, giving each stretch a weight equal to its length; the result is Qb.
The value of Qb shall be 300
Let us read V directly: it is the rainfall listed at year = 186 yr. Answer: 325.8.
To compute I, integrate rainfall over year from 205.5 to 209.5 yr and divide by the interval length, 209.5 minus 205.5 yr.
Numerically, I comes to 136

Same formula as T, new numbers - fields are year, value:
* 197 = 273.4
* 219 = 233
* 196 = 297.2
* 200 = 224.6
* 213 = 146.2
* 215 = 166.7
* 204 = 156.9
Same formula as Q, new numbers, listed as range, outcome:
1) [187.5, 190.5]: 318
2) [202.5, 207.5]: 152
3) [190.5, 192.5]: 321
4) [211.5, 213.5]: 141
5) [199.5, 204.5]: 187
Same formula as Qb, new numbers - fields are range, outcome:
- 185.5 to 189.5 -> 320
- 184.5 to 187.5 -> 314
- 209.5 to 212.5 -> 136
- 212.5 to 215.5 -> 157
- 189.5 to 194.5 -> 316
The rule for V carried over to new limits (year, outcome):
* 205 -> 155.7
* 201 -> 209.1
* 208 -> 136.8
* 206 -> 137.4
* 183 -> 313.4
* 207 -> 138.4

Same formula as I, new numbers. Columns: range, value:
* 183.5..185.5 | 308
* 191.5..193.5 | 320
